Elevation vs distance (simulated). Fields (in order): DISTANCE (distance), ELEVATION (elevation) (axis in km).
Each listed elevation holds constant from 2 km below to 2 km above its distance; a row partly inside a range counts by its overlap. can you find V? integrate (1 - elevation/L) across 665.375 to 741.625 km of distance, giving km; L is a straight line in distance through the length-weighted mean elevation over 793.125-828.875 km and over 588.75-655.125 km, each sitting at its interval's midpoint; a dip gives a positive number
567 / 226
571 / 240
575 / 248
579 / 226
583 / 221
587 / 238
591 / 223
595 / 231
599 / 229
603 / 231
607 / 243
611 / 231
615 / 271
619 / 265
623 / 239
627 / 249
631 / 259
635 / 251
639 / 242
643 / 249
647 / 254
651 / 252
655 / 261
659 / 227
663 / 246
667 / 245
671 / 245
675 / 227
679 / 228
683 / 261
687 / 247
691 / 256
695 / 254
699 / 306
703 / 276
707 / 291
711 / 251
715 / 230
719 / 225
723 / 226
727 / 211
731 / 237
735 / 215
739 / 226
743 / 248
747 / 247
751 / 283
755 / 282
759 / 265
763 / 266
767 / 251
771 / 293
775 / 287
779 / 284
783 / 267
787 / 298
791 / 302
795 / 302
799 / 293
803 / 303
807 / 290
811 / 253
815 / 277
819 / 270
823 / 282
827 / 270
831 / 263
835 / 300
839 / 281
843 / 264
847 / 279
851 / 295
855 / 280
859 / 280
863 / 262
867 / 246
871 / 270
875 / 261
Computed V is 4.7 km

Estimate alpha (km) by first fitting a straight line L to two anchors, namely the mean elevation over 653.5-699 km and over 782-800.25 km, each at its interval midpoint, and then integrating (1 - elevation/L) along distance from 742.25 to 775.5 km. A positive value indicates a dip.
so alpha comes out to 1.4 km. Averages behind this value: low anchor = 248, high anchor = 294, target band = 269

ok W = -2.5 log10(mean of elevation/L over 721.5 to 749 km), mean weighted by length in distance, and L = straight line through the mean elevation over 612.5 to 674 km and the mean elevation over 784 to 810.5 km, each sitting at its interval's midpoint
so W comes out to 0.20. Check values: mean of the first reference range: 250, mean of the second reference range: 294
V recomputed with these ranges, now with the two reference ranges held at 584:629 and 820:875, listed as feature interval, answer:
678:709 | -1.6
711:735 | 2.8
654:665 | 0.2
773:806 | -3.2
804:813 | -0.2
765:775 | -0.4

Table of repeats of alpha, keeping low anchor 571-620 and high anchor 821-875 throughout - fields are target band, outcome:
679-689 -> 0.07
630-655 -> -0.74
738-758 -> 0.05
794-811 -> -1.52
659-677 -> 0.64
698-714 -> -1.43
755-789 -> -1.74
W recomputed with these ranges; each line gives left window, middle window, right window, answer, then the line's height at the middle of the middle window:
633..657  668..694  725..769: 0.03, 250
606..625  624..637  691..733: -0.01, 250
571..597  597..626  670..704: -0.03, 238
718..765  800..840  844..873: -0.06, 264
